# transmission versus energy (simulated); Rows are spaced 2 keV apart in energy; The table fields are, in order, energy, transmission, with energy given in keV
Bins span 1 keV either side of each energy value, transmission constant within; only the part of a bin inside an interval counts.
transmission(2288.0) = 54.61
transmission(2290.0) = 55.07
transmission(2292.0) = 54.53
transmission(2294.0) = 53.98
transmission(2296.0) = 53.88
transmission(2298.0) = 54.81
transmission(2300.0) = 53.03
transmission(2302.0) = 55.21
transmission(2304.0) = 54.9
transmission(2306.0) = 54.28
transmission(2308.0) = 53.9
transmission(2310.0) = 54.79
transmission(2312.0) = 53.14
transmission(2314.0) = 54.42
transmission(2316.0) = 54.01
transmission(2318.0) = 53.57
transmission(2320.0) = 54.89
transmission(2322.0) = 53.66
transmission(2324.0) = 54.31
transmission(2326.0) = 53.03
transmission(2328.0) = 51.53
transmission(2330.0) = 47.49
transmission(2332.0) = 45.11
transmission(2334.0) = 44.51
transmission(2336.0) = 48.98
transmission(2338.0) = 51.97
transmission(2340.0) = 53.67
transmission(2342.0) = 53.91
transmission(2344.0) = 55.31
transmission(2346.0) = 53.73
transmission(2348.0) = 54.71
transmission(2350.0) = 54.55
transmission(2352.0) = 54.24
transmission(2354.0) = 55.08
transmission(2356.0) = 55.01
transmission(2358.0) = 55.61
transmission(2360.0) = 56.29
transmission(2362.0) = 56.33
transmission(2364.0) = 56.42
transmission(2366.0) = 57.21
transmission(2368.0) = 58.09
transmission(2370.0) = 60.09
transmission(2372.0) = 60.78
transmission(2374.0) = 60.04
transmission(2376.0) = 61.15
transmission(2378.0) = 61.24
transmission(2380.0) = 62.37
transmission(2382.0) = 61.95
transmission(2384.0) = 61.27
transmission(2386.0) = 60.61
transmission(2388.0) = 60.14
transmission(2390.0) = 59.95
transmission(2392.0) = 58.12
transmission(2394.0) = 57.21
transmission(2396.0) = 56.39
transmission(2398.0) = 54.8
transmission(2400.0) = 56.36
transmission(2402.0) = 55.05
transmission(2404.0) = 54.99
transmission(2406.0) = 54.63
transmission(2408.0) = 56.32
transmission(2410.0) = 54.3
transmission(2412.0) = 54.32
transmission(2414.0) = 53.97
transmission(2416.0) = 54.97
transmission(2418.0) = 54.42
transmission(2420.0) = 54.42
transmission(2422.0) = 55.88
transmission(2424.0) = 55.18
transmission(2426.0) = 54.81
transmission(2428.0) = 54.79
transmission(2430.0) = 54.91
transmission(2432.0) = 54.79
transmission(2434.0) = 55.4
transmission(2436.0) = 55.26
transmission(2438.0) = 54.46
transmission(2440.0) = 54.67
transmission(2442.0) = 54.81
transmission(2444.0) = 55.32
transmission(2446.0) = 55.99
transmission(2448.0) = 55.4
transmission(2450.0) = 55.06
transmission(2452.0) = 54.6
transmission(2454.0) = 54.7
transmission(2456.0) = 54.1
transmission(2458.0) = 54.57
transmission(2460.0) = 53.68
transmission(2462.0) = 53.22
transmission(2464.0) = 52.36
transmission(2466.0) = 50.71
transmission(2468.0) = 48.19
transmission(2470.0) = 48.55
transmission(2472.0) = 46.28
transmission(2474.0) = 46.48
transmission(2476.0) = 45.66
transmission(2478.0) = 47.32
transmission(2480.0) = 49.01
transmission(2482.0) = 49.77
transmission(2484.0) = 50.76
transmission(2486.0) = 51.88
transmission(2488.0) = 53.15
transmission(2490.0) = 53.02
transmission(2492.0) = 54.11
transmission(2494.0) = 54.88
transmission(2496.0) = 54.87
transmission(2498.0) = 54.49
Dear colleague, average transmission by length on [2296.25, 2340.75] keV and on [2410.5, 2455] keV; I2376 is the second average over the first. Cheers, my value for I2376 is 1.05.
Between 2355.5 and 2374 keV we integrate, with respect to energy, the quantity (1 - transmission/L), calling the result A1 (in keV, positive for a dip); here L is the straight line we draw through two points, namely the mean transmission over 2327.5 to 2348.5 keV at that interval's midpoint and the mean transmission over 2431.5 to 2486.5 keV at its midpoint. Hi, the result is -2.29 keV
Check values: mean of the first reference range 50.9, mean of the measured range 57.5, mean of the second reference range 52.2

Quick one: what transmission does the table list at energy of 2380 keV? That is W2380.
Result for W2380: 62.37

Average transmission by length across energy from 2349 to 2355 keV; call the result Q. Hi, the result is 54.6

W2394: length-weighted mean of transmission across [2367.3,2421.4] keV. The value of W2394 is 57.7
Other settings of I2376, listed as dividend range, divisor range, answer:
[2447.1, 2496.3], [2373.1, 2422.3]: 0.90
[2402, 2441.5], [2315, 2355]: 1.05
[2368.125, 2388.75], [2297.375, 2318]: 1.12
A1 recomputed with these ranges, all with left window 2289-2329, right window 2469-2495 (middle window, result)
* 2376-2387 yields -1.9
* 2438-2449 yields -0.9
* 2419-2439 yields -1.4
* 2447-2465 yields -1.3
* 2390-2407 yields -1.4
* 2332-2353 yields 0.4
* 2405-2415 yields -0.6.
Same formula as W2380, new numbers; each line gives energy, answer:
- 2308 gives 53.9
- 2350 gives 54.55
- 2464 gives 52.36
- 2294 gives 53.98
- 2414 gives 53.97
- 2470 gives 48.55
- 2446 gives 55.99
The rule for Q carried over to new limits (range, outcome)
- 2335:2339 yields 50.5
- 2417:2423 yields 54.9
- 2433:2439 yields 55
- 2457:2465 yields 53.5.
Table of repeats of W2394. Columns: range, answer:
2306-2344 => 52.2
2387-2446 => 55.5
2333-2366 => 53.9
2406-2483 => 53.1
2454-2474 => 51.2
